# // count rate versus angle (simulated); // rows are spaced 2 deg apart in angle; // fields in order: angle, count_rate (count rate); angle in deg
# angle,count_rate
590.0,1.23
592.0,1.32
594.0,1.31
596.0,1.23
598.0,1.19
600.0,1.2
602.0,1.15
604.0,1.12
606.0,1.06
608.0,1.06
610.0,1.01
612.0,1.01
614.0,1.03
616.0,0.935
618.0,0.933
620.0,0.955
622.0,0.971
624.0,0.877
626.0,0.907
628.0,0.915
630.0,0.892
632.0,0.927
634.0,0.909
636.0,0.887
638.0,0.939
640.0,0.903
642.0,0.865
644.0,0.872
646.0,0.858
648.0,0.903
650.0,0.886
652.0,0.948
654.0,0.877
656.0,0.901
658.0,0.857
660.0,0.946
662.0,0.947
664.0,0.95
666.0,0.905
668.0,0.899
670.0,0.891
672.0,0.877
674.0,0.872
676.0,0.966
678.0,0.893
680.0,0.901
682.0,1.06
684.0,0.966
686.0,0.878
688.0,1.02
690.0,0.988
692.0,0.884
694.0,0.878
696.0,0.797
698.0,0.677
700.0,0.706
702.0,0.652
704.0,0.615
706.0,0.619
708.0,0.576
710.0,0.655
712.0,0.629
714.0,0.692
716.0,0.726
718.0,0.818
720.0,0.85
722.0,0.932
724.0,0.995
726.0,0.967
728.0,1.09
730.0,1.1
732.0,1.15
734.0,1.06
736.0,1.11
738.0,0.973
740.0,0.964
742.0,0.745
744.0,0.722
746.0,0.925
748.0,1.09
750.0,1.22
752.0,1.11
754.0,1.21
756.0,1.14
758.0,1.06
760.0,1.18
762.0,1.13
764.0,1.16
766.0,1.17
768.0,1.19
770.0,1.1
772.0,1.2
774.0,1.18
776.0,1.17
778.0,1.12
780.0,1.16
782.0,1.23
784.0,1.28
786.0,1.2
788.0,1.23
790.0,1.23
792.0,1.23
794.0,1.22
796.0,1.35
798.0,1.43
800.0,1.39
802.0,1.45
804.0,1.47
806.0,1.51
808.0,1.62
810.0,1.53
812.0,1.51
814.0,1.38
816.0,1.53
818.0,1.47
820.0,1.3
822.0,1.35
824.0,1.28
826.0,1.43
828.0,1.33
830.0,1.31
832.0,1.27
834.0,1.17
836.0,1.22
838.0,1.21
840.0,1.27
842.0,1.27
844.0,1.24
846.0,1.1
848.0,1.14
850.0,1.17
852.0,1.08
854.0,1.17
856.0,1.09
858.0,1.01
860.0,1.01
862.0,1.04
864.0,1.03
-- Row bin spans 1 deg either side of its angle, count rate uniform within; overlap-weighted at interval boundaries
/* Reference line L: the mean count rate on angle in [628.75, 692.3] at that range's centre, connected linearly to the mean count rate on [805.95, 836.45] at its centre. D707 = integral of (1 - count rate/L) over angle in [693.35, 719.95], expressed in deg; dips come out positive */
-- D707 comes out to 8.90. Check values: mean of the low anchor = 0.915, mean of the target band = 0.699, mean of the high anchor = 1.39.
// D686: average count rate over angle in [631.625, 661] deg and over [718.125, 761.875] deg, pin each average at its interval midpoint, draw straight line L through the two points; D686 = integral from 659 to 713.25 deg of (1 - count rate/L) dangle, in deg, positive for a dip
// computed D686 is 6.4 deg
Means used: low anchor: 0.898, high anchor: 1.03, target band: 0.838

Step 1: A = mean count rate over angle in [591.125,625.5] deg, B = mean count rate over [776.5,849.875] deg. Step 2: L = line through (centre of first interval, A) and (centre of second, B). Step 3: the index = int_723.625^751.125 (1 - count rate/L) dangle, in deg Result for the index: 4.9 deg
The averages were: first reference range 1.08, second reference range 1.31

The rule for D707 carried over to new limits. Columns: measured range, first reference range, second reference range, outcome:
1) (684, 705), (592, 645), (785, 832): 6.14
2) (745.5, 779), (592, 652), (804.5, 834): 3.82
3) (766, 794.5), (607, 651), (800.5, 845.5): 1.70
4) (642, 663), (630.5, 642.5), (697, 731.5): -0.39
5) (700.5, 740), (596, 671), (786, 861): 9.26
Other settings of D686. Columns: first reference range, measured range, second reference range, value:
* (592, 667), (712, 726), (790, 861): 3.68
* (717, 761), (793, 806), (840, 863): -3.84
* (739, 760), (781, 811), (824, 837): -4.58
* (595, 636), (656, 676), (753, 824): 3.37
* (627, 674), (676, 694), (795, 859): 0.67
